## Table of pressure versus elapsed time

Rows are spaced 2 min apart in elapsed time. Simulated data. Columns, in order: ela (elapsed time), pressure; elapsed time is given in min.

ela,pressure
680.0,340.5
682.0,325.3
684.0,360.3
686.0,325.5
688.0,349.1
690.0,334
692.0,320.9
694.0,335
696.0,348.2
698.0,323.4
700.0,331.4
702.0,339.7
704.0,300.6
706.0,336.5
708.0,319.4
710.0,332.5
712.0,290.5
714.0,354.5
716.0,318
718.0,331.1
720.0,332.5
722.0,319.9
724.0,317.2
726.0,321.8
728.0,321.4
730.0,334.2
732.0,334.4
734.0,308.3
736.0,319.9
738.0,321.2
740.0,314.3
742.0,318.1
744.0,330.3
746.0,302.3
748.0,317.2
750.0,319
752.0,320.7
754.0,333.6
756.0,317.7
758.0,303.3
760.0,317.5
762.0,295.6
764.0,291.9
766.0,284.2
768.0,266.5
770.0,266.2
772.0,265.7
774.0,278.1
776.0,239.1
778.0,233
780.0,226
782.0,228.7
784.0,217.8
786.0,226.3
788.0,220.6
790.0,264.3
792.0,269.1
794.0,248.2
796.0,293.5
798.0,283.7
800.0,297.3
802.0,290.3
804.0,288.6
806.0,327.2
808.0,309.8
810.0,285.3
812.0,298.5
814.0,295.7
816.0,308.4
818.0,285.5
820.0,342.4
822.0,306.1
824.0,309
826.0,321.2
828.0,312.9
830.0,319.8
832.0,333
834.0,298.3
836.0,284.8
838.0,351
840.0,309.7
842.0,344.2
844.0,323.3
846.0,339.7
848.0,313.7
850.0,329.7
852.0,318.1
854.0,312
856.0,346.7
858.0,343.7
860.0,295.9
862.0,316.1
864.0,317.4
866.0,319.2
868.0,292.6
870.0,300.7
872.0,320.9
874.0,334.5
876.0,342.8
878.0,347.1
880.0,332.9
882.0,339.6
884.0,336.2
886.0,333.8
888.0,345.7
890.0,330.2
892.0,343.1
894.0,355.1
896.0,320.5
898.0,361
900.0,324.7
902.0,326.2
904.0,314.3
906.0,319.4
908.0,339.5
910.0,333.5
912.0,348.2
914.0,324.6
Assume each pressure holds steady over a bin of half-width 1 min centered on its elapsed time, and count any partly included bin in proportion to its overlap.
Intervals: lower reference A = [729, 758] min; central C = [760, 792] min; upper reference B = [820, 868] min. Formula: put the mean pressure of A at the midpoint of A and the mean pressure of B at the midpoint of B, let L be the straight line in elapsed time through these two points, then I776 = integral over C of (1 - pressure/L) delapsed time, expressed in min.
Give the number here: 6.4 min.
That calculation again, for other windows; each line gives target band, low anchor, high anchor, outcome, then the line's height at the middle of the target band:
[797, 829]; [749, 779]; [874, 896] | 0.6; 309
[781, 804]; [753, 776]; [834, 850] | 3.3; 302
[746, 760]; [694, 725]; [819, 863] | 0.3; 325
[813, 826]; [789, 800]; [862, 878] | -0.9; 289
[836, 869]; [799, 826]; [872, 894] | 0.1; 324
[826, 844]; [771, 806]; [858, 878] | -1.6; 294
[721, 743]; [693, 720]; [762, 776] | -1.1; 306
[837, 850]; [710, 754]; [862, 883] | -0.3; 324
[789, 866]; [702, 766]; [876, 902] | 5.1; 331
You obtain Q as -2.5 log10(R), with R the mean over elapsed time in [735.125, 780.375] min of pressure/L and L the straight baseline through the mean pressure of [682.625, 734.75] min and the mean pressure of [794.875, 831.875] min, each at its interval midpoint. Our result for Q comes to 0.08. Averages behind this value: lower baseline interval 329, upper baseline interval 305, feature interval 296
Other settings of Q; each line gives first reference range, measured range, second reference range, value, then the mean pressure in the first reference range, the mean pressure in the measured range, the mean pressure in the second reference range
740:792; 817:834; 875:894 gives -0.02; 280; 315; 340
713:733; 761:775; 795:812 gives 0.12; 328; 278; 297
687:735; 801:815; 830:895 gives 0.10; 327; 299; 327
